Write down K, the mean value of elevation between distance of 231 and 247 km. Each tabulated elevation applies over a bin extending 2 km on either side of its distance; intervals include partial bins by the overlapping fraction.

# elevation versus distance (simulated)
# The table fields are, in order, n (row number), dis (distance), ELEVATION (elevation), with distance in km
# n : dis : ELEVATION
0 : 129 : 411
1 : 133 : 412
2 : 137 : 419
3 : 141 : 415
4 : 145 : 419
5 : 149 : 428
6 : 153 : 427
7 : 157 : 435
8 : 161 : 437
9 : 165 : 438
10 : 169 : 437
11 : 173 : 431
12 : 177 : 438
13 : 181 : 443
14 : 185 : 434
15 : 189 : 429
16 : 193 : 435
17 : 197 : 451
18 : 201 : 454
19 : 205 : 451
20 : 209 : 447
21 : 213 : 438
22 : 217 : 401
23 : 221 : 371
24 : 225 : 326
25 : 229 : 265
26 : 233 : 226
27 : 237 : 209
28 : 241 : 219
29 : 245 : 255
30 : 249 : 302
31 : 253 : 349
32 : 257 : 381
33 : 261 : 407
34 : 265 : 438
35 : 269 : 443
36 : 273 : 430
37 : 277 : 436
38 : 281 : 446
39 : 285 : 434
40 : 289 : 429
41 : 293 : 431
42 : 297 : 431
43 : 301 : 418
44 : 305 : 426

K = 227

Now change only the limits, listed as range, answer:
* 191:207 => 448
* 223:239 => 256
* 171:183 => 437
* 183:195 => 433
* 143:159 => 427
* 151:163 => 433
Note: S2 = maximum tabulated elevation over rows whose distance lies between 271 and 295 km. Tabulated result 446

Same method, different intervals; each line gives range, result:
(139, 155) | 428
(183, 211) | 454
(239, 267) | 438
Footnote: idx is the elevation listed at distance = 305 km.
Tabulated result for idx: 426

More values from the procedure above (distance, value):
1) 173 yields 431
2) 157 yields 435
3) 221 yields 371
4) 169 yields 437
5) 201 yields 454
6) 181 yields 443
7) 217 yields 401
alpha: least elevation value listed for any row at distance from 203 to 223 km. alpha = 371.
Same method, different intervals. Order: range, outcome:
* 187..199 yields 429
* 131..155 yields 412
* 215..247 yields 209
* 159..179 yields 431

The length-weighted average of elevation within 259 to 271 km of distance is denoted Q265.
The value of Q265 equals 429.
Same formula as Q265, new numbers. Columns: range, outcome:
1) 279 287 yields 440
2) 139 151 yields 421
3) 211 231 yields 360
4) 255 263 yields 394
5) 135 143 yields 417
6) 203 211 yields 449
